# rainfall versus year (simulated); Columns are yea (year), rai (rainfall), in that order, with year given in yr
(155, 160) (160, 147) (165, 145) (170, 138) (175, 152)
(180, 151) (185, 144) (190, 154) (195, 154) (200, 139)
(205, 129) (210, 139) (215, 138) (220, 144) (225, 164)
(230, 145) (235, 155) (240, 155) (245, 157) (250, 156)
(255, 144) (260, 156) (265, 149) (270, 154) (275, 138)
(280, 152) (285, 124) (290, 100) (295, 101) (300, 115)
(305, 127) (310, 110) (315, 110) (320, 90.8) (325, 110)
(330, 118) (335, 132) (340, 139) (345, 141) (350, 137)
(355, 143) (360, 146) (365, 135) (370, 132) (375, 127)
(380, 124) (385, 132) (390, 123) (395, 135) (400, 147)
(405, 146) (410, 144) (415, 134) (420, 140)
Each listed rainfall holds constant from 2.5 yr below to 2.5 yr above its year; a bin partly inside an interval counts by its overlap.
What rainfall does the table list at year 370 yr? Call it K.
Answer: 132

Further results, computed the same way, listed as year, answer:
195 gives 154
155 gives 160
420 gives 140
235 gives 155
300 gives 115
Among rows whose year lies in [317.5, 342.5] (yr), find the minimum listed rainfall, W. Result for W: 90.8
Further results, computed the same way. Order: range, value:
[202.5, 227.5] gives 129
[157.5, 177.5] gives 138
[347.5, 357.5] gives 137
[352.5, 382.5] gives 124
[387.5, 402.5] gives 123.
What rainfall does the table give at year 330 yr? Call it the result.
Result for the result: 118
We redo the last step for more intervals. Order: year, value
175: 152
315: 110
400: 147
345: 141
